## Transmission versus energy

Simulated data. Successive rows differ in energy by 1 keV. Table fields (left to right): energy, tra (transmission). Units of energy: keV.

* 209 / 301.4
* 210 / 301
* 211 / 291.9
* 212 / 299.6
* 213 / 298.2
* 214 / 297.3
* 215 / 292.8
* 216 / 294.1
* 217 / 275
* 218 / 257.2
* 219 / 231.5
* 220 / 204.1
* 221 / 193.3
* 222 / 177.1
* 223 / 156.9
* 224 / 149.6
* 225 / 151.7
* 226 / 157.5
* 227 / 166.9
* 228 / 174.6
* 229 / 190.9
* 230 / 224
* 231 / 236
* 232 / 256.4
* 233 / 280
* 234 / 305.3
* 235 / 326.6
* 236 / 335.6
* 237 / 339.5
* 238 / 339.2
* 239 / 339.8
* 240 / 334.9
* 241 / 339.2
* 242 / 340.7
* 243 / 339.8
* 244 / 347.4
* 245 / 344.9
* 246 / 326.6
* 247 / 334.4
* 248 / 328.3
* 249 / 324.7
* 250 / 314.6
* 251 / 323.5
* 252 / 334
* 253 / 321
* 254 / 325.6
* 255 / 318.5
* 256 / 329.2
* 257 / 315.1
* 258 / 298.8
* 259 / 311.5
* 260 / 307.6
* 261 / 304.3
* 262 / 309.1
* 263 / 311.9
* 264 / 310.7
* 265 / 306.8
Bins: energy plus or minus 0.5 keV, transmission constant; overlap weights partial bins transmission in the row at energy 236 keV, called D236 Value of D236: 335.6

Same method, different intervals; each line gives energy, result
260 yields 307.6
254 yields 325.6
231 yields 236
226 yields 157.5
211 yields 291.9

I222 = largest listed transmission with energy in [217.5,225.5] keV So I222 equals 257.2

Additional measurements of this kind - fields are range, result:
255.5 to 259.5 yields 329.2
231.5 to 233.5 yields 280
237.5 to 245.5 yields 347.4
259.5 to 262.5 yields 309.1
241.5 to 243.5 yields 340.7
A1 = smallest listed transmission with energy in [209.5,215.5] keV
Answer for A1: 291.9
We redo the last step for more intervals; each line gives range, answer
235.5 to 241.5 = 334.9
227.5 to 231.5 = 174.6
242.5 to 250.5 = 314.6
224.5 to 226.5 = 151.7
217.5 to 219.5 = 231.5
